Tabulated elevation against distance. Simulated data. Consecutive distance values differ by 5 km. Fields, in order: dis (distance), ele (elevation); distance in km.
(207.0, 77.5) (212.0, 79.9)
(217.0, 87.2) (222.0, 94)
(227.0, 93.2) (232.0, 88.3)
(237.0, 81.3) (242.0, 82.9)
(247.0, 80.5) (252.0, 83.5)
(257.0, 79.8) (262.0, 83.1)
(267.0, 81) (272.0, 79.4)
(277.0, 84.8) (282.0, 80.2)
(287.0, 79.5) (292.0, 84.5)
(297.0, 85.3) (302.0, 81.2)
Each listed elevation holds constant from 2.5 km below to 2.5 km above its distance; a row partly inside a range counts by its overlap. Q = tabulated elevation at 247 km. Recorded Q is 80.5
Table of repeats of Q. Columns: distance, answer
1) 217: 87.2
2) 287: 79.5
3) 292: 84.5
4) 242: 82.9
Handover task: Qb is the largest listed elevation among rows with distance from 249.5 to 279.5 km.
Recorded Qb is 84.8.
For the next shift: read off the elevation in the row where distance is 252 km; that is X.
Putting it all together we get 83.5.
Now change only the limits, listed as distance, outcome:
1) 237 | 81.3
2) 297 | 85.3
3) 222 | 94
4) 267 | 81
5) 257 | 79.8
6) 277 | 84.8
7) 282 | 80.2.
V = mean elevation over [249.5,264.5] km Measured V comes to 82.1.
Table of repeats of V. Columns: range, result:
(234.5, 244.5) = 82.1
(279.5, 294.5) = 81.4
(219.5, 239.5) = 89.2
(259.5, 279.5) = 82.1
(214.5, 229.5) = 91.5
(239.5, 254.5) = 82.3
